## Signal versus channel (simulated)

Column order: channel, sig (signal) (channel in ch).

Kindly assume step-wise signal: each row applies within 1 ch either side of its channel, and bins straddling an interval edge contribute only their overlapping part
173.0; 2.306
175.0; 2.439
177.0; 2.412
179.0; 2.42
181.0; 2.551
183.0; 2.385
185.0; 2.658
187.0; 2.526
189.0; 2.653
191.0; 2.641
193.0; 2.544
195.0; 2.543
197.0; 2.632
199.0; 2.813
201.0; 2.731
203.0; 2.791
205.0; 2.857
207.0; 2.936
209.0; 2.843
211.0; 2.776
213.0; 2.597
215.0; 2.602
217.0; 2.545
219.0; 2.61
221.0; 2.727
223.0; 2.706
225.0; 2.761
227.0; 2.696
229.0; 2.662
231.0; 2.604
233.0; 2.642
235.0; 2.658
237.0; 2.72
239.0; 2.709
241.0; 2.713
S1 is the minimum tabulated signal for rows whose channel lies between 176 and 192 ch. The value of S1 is 2.385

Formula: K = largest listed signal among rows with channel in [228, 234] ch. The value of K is 2.662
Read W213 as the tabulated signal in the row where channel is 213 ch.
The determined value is 2.597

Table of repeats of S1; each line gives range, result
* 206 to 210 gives 2.843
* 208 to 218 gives 2.545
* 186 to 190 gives 2.526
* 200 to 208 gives 2.731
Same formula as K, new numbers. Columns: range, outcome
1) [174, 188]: 2.658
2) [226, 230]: 2.696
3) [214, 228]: 2.761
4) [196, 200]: 2.813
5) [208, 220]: 2.843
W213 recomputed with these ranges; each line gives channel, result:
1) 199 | 2.813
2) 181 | 2.551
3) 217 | 2.545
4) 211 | 2.776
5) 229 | 2.662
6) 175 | 2.439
